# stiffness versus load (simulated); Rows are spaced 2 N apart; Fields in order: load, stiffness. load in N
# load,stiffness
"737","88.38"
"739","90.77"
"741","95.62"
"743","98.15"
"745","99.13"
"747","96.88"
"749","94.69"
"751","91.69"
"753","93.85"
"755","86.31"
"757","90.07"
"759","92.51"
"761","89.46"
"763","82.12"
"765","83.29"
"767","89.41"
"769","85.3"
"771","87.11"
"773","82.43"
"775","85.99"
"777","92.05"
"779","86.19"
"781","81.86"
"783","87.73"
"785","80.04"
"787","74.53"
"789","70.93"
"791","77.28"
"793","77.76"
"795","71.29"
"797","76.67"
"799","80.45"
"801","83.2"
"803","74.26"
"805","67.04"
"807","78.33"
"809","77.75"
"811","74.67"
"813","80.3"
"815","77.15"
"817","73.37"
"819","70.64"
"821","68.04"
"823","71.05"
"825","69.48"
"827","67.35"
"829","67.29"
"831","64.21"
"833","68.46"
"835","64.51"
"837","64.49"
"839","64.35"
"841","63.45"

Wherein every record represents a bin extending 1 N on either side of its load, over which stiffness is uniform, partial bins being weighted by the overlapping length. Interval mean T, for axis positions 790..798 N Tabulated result 75.8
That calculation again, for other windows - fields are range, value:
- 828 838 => 65.8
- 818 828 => 69.3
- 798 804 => 79.3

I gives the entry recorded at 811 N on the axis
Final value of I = 74.67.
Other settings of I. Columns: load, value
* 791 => 77.28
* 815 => 77.15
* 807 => 78.33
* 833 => 68.46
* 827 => 67.35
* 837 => 64.49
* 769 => 85.3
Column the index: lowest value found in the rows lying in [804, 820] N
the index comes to 67.04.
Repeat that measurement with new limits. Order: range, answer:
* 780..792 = 70.93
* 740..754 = 91.69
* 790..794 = 77.28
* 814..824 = 68.04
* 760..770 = 82.12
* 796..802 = 76.67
